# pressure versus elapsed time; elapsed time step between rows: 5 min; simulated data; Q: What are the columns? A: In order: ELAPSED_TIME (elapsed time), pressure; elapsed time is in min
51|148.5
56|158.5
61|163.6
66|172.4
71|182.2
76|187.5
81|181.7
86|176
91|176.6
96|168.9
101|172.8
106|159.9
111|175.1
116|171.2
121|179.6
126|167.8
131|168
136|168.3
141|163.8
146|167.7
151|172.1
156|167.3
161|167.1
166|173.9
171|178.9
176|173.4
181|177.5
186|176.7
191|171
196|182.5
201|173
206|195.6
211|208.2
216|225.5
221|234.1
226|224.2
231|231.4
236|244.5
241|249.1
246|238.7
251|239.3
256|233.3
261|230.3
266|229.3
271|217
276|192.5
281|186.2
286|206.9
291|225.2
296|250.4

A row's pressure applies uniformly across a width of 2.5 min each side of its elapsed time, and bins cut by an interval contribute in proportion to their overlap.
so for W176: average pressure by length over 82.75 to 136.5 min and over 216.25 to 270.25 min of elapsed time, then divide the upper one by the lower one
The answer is 1.37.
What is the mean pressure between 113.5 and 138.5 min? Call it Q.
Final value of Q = 171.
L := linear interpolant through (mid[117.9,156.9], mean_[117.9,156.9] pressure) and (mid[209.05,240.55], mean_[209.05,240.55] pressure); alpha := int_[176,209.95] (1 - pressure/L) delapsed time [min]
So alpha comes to 4.51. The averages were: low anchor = 169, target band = 180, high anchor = 230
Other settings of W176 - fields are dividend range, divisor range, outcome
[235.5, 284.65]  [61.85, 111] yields 1.29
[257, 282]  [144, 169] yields 1.26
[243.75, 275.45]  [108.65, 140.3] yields 1.34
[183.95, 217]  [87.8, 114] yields 1.11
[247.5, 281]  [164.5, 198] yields 1.26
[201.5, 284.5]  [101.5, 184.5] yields 1.30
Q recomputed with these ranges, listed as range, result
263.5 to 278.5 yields 213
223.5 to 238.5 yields 233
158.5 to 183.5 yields 174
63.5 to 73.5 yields 177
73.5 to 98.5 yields 178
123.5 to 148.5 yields 167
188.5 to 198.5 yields 177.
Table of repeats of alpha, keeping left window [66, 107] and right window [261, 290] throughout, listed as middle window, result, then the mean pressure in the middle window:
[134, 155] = 2.1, 168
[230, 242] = -2.3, 242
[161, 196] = 3.1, 175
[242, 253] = -1.9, 240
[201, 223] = -1.4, 211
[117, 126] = 0.4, 175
